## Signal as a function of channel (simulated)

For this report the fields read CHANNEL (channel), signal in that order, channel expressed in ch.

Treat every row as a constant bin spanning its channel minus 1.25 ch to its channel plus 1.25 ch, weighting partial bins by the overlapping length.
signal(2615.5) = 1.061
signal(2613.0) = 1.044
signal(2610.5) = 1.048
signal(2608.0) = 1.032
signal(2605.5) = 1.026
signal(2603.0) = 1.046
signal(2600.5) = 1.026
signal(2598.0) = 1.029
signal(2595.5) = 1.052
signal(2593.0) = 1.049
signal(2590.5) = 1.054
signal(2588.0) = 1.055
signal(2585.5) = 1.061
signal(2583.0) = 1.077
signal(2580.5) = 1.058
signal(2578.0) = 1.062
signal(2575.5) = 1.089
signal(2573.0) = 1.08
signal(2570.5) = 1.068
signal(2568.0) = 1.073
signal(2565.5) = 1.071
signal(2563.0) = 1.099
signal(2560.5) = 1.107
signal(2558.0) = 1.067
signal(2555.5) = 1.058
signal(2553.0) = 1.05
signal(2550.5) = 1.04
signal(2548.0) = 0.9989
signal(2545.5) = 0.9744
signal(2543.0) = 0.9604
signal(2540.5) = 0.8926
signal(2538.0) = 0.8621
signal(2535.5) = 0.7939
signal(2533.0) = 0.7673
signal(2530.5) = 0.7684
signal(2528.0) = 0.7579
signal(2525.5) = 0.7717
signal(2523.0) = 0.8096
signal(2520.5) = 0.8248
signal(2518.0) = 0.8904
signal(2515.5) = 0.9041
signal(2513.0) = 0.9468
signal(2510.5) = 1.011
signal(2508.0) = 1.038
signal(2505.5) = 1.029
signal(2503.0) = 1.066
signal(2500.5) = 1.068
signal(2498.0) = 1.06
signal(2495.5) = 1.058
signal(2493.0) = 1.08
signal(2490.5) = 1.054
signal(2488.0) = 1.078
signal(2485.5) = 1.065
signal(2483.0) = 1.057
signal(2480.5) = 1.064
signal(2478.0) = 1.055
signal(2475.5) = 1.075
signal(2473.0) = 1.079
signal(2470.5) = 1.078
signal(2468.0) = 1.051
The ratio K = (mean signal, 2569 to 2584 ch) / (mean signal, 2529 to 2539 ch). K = 1.3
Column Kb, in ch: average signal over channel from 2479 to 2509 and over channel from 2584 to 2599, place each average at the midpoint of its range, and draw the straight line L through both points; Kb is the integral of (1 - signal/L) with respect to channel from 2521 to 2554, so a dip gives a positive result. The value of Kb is 5.56 ch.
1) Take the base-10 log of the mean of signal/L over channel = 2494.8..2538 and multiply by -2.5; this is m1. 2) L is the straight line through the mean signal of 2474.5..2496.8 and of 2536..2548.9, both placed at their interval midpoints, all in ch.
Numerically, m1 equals 0.09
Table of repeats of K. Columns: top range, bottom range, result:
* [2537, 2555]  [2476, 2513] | 0.92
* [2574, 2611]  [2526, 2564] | 1.12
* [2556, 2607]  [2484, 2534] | 1.11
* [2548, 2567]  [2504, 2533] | 1.21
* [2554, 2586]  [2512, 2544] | 1.28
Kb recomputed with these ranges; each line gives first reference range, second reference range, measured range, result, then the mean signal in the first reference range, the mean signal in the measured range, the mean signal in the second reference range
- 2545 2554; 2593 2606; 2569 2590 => -0.8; 1.02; 1.07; 1.04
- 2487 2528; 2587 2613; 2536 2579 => -0.7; 0.973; 1.03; 1.04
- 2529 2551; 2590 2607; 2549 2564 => -2.2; 0.889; 1.07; 1.04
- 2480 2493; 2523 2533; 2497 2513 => -1.8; 1.07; 1.04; 0.772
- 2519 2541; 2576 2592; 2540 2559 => -2.4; 0.803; 1.01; 1.06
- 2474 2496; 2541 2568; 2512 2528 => 3.1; 1.07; 0.849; 1.04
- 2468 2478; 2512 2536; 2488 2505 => -1.9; 1.07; 1.06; 0.823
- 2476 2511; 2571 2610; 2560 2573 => -0.3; 1.06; 1.08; 1.05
